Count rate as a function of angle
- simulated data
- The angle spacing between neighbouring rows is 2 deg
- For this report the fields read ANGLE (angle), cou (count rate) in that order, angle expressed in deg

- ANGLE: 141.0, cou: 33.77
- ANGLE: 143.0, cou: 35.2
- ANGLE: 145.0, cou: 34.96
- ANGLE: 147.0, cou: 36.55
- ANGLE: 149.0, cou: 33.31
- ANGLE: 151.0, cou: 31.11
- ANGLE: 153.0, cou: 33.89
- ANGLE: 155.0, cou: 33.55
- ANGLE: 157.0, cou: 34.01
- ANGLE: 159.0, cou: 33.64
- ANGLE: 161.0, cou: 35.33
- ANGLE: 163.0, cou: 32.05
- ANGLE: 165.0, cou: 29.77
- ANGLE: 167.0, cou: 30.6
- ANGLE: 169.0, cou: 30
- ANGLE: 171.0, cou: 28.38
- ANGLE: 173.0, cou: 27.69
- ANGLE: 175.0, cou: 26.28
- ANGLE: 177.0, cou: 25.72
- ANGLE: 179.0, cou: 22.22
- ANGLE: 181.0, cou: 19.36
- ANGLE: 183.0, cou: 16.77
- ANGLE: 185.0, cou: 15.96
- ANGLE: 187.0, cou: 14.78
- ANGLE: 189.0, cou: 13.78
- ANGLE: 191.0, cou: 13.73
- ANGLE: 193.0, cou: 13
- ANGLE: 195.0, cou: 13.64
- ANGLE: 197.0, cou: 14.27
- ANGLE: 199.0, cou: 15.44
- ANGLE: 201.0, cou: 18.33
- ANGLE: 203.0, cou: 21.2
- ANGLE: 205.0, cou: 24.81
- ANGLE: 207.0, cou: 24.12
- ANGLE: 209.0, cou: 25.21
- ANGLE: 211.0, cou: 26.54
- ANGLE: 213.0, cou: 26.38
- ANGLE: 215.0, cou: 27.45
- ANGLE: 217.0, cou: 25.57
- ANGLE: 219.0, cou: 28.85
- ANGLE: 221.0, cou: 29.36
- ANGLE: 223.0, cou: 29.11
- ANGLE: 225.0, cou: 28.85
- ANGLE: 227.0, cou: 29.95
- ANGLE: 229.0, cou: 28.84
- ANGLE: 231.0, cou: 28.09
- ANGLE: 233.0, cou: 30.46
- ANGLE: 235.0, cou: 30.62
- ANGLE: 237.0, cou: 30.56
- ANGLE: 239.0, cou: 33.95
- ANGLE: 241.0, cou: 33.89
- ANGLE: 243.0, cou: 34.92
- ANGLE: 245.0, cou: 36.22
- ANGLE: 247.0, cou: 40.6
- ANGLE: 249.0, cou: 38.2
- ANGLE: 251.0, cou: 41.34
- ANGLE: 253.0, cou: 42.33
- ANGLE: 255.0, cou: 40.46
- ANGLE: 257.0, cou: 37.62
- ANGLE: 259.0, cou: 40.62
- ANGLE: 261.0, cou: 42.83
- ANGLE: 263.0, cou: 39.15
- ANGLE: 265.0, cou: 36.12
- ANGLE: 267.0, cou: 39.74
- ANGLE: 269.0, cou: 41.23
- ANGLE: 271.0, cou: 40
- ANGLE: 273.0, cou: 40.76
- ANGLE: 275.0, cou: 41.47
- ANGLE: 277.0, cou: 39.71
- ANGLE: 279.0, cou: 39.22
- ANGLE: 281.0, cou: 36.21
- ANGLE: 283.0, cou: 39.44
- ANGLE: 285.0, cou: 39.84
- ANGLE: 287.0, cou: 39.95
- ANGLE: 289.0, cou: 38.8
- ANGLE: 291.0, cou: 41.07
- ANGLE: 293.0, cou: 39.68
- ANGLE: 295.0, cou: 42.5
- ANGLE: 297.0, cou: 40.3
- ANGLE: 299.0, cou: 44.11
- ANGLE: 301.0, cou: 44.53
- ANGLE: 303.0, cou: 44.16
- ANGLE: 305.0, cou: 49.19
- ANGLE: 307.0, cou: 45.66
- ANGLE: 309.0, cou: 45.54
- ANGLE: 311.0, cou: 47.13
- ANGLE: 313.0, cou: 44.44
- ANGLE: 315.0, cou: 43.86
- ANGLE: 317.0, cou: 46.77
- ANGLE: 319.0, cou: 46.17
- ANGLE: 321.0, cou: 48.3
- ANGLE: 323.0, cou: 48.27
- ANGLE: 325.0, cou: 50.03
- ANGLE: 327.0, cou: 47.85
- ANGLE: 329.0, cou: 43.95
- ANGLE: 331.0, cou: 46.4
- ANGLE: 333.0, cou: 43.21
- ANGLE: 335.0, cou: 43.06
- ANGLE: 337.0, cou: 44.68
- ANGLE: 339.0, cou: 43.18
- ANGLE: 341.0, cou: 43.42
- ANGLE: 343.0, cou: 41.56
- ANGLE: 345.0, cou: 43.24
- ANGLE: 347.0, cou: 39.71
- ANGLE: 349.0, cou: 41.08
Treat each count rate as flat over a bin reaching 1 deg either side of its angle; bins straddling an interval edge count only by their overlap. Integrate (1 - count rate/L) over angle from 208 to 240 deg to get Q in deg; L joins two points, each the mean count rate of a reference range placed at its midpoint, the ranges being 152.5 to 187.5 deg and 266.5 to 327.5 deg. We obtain 5.0 deg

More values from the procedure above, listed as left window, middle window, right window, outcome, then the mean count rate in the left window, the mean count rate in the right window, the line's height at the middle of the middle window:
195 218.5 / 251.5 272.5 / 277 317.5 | -3.31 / 22.4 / 42.5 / 34.7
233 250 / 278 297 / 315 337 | 0.59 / 34.6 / 46.2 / 40.9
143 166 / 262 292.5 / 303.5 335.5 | 2.47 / 33.5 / 46.3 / 43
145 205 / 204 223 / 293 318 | 2.52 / 24.8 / 44.6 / 30.7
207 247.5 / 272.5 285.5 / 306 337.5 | -0.25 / 30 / 46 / 38.7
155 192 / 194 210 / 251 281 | 5.51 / 25.2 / 40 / 29.8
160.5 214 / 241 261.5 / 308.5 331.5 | -3.09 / 22.3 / 46.6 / 34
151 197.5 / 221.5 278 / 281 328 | -0.47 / 24.5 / 44.1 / 35.9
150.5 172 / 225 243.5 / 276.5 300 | 2.85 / 32.1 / 40.1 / 36.7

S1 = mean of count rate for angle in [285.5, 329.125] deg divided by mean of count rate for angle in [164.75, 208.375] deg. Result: 2.15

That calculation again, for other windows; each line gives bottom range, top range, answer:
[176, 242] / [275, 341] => 1.84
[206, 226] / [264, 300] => 1.47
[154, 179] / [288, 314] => 1.44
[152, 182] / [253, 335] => 1.45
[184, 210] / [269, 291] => 2.26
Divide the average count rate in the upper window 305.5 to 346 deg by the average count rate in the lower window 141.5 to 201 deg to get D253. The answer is 1.77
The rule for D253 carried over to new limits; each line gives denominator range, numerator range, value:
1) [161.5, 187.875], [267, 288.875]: 1.60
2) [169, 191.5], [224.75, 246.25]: 1.51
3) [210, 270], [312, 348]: 1.32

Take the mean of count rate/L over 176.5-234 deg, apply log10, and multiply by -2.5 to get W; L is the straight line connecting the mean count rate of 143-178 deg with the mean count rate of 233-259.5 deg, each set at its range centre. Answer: 0.47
